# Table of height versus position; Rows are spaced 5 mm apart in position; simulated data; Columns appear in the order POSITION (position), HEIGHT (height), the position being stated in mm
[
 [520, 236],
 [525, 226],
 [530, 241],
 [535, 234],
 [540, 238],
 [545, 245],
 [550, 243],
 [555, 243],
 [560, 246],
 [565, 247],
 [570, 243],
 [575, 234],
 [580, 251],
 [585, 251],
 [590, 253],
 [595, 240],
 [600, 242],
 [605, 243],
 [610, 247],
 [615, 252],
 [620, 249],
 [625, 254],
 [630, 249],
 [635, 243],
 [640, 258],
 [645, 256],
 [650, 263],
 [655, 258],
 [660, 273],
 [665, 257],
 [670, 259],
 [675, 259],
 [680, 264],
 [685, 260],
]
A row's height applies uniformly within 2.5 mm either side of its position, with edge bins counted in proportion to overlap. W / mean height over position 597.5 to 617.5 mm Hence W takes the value 246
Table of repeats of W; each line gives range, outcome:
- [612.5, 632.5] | 251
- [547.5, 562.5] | 244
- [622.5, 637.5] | 249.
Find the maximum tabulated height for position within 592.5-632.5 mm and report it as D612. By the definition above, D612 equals 254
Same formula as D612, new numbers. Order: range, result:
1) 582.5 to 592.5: 253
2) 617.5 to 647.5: 258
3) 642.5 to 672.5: 273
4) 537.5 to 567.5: 247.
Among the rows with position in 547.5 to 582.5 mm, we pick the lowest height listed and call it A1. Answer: 234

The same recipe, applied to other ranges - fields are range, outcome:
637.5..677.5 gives 256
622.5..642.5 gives 243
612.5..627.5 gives 249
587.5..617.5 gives 240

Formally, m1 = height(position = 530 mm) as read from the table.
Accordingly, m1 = 241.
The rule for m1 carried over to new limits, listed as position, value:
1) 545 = 245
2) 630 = 249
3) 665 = 257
